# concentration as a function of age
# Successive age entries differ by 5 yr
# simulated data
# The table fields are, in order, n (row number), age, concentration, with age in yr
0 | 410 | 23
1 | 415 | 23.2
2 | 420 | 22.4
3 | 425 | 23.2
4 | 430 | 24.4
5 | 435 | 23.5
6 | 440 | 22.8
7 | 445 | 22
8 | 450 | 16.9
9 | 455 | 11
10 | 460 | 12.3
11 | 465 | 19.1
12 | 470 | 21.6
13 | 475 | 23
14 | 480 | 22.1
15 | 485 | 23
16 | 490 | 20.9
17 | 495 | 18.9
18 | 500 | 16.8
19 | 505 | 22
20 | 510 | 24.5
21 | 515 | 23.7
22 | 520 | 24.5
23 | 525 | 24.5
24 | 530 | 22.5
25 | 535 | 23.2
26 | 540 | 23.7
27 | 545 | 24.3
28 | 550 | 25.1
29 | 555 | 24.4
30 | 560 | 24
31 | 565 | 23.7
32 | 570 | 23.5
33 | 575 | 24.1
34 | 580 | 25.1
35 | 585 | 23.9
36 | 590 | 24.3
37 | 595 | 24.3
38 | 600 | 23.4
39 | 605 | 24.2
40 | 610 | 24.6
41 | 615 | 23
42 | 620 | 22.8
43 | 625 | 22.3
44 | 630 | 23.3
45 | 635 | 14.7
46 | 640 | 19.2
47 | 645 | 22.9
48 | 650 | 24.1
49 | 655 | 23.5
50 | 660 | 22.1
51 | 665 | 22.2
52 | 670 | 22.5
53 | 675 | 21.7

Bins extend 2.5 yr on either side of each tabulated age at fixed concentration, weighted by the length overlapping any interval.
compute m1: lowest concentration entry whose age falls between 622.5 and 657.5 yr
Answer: 14.7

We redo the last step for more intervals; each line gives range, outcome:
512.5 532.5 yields 22.5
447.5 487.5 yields 11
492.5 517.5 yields 16.8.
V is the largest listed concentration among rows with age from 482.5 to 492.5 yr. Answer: 23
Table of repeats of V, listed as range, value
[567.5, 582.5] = 25.1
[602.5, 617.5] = 24.6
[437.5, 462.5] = 22.8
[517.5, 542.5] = 24.5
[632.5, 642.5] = 19.2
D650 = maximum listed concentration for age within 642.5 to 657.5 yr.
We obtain 24.1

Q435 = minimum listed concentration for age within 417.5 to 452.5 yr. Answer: 16.9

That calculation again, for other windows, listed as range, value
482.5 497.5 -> 18.9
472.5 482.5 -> 22.1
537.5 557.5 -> 23.7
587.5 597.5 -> 24.3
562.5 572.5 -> 23.5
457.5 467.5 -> 12.3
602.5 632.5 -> 22.3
